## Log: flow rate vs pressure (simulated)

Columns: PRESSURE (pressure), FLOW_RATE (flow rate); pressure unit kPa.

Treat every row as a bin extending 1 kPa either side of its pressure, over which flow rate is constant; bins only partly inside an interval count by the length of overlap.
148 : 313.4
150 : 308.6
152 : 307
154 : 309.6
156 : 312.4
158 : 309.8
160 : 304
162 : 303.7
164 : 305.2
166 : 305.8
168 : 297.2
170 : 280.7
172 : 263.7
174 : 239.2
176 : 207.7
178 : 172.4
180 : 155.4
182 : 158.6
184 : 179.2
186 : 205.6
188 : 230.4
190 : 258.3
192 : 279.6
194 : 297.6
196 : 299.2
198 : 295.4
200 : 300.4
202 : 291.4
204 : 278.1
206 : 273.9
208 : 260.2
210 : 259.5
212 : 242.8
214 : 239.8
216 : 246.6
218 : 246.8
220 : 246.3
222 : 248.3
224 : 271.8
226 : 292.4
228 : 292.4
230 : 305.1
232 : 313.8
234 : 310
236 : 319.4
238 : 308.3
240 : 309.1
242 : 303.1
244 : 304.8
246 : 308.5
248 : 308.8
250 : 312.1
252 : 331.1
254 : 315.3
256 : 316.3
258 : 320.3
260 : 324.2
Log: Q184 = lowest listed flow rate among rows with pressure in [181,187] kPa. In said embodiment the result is 158.6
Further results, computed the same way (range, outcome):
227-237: 292.4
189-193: 258.3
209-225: 239.8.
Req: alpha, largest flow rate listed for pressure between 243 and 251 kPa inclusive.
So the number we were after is 312.1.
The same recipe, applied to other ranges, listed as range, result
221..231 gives 305.1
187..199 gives 299.2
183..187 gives 205.6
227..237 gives 319.4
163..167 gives 305.8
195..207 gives 300.4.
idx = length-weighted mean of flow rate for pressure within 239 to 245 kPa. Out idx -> 306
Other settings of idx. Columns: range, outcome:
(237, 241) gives 309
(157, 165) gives 306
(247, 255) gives 317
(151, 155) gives 308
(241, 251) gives 307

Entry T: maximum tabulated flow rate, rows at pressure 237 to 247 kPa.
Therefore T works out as 309.1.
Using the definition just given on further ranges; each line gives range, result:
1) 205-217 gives 273.9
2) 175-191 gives 258.3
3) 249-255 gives 331.1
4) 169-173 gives 280.7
